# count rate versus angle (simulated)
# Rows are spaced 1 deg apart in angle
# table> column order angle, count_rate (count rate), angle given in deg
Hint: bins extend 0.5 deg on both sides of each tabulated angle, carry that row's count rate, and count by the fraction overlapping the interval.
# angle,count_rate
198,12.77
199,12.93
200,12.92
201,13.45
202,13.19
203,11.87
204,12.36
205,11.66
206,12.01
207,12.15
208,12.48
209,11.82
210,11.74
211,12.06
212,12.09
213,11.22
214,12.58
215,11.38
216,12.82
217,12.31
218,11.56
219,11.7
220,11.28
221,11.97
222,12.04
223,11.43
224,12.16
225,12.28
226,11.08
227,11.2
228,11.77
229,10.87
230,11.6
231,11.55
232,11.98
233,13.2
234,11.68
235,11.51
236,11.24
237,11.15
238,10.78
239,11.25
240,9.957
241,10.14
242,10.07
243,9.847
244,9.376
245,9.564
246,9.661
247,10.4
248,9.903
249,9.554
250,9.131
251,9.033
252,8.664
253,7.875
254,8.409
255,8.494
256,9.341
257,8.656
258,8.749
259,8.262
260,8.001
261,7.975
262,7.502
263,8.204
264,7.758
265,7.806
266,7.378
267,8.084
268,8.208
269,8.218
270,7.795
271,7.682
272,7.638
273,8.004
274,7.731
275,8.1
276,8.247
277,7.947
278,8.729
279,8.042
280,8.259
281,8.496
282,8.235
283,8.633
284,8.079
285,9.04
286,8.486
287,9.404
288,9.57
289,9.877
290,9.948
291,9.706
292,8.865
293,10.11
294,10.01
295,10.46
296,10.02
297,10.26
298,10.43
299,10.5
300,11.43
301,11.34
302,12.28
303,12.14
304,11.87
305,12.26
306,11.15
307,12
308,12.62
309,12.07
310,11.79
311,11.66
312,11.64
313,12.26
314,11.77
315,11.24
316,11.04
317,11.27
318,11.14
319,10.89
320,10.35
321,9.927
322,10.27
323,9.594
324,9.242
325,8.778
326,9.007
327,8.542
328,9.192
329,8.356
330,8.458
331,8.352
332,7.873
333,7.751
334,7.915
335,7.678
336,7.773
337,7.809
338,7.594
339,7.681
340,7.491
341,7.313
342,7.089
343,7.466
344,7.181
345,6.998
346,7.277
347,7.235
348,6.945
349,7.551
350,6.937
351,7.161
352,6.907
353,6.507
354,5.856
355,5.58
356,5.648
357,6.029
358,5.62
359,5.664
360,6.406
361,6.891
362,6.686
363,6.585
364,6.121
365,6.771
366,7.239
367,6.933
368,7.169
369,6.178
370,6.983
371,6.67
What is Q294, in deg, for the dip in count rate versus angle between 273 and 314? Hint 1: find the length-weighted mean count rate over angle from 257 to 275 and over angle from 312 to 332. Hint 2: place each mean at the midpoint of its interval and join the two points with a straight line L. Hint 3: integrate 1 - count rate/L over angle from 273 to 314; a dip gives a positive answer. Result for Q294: -5.0 deg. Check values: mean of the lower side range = 7.97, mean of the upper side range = 9.97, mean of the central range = 10.1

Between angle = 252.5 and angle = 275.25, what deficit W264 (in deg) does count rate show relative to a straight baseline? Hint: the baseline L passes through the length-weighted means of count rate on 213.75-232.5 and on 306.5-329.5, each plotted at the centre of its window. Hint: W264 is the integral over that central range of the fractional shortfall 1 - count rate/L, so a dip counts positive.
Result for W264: 6.45 deg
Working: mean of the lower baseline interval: 11.8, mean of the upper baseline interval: 10.6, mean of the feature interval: 8.08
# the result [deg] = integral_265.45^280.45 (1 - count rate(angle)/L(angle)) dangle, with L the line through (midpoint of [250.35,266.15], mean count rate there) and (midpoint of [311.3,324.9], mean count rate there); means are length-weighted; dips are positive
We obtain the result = 1.5 deg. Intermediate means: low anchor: 8.28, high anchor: 10.8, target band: 8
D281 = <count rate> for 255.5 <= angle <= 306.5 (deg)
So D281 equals 9.12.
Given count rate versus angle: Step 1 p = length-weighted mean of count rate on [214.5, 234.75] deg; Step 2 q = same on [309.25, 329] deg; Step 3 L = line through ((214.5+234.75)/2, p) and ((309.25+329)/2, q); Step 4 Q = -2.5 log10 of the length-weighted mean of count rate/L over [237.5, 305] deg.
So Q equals 0.21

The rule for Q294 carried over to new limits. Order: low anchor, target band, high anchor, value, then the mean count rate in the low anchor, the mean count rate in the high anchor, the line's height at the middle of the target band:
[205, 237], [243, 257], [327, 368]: 2.0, 11.8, 7.13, 10.7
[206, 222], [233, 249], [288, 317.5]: 1.6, 11.9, 11.1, 11.7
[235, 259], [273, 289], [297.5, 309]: 3.5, 9.63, 11.7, 10.9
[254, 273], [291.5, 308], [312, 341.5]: -4.2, 8.1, 9.23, 8.75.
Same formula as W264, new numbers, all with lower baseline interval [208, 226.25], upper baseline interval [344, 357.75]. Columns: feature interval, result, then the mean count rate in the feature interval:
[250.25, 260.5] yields 1.81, 8.56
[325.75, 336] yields -1.13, 8.27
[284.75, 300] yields -1.55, 9.85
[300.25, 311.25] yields -4.56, 11.9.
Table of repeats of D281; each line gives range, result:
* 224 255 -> 10.5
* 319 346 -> 8.32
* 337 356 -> 7.03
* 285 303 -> 10.2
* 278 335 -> 10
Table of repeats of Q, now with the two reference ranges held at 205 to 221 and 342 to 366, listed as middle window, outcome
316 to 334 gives -0.21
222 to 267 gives 0.09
